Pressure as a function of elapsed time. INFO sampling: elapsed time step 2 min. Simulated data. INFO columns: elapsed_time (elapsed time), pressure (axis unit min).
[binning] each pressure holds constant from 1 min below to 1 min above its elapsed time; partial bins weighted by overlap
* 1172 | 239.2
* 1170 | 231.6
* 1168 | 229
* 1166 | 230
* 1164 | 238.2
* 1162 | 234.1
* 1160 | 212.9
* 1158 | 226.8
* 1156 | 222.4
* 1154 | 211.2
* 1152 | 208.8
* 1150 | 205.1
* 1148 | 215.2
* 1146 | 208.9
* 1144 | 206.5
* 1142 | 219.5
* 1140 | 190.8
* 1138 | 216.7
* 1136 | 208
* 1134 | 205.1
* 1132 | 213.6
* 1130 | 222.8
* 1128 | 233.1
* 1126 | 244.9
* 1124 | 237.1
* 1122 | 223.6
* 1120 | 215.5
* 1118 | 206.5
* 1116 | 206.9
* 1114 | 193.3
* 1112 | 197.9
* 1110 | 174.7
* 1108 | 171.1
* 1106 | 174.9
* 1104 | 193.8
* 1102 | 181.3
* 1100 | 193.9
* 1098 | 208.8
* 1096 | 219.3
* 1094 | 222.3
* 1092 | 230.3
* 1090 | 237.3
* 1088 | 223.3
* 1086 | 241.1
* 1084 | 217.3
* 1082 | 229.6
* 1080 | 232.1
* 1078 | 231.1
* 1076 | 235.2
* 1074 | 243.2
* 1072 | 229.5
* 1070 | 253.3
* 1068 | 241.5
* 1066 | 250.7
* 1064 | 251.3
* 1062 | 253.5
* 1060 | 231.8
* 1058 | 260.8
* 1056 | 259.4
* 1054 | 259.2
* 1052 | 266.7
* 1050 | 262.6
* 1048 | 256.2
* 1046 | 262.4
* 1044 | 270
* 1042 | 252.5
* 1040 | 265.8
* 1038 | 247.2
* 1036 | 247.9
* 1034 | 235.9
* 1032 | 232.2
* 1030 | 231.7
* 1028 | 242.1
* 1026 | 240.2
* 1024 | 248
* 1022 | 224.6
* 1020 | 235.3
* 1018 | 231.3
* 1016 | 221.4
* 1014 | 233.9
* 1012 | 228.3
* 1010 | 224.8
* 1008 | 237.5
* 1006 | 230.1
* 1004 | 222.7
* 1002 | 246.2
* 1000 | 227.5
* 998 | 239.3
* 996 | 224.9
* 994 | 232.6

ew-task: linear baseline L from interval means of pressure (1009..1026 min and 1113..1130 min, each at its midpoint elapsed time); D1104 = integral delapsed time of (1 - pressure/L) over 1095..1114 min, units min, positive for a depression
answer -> 2.7 min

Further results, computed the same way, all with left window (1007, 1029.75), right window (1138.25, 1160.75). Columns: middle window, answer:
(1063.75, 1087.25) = -1.41 min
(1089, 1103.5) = 0.52 min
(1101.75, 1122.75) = 2.24 min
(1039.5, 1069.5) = -3.78 min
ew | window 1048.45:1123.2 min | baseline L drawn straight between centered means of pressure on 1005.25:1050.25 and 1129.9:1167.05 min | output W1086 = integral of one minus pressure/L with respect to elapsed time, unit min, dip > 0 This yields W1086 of 1.3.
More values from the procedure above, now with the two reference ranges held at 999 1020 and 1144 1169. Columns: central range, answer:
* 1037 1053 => -2.3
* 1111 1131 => 0.4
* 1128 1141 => 0.6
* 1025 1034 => -0.3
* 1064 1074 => -0.8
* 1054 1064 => -1.1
